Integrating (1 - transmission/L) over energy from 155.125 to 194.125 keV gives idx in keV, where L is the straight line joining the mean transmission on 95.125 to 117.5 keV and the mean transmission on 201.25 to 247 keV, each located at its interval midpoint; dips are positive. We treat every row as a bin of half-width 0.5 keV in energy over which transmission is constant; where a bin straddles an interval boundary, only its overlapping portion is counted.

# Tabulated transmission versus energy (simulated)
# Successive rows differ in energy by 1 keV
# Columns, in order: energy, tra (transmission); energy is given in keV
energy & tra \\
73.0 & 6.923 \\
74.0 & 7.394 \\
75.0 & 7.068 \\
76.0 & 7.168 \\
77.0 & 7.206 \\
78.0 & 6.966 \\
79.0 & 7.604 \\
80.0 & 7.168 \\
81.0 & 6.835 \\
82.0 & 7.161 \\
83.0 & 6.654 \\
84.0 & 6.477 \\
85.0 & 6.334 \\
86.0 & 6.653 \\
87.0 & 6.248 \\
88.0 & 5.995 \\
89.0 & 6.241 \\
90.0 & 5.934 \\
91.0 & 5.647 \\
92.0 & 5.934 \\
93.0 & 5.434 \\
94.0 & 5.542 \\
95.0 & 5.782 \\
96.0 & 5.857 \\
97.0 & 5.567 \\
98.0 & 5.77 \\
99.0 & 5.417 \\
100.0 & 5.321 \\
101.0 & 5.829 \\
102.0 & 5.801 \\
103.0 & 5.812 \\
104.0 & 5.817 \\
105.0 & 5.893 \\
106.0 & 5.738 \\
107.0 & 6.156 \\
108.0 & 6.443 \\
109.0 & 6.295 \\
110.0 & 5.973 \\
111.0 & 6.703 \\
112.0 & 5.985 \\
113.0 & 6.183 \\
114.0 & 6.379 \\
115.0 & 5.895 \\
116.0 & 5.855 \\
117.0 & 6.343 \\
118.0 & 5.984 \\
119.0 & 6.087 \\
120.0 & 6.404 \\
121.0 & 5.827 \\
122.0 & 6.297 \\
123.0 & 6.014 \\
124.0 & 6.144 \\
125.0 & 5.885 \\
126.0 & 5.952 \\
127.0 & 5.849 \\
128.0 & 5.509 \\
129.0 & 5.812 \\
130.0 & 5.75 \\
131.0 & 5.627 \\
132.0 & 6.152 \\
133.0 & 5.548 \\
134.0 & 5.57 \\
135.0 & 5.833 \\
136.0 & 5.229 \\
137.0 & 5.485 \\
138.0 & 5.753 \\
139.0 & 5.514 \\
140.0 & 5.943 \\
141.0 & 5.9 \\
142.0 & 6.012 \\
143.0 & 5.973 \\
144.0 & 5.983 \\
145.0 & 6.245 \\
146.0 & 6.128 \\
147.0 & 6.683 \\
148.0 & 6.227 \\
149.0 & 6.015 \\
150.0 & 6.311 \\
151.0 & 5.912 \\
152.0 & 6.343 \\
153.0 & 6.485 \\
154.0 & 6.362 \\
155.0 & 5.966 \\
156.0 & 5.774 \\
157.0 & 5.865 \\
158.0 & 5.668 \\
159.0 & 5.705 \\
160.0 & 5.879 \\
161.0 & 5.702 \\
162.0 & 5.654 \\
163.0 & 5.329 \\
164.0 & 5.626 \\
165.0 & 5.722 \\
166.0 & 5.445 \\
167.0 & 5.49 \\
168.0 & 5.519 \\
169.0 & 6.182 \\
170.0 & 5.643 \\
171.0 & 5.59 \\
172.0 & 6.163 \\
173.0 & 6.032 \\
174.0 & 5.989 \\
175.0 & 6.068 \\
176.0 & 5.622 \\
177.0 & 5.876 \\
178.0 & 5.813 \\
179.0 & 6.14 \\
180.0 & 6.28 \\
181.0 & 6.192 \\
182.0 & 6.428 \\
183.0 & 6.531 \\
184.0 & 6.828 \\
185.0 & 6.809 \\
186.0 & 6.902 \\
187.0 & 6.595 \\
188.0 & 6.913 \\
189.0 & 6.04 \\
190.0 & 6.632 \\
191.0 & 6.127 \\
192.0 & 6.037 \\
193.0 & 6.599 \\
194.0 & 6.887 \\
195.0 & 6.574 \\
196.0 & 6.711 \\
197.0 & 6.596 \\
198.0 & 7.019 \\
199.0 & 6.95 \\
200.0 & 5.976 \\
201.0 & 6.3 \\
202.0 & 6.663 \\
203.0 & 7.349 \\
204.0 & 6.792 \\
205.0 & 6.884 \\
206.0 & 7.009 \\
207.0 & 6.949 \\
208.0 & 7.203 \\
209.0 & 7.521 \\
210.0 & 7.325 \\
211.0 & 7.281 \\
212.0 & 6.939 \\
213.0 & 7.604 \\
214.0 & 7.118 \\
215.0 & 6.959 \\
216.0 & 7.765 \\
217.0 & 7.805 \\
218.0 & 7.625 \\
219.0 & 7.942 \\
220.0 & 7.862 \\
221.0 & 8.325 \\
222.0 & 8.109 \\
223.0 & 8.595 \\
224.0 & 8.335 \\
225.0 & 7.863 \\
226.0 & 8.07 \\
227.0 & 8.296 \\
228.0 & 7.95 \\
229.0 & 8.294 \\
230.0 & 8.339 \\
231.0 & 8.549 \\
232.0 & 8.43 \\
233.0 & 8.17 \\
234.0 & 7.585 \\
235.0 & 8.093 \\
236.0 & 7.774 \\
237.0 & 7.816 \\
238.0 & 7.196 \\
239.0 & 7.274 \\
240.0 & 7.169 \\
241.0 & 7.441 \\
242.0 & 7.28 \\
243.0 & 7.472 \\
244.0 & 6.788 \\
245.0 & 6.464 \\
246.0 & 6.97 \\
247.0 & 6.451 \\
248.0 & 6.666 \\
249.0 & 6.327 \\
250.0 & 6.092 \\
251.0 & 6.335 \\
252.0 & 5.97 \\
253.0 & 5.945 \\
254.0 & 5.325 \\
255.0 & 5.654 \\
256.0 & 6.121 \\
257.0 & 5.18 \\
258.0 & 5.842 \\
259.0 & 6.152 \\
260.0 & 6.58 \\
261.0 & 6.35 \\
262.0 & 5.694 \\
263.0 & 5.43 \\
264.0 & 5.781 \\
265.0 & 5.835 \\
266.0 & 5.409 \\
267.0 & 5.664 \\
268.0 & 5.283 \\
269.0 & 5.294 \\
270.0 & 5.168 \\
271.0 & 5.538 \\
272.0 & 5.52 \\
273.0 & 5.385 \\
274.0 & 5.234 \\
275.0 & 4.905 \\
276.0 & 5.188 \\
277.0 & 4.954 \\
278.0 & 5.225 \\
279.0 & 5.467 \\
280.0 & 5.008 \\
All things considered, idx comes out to 4.8 keV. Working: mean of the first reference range 5.95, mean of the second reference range 7.56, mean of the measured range 6.05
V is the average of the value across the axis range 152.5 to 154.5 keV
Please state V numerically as 6.42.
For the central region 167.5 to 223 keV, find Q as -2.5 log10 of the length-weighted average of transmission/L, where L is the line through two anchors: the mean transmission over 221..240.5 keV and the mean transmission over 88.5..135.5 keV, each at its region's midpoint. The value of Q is 0.10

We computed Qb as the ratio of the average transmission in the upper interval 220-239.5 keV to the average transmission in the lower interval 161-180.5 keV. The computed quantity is 1.39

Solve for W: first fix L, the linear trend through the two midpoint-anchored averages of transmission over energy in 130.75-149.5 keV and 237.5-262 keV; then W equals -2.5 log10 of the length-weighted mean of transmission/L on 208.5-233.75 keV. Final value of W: -0.24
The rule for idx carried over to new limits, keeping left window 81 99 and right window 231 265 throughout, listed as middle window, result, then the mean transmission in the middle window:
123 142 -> 1.4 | 5.76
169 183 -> 0.9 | 6.01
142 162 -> 0.8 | 6.05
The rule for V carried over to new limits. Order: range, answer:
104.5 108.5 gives 6.06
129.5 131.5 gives 5.69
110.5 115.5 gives 6.23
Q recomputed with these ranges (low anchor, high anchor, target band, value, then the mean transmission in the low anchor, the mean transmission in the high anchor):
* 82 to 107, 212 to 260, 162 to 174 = 0.16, 5.93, 7.25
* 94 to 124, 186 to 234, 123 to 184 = 0.11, 5.98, 7.31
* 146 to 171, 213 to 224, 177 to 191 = 0.05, 5.89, 7.82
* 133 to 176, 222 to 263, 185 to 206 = -0.04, 5.87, 7.07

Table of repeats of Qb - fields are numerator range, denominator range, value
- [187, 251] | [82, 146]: 1.22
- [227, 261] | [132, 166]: 1.18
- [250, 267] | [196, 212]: 0.85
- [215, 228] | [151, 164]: 1.36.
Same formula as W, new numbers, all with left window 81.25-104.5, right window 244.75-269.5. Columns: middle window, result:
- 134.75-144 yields 0.041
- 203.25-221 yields -0.229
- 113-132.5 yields -0.004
